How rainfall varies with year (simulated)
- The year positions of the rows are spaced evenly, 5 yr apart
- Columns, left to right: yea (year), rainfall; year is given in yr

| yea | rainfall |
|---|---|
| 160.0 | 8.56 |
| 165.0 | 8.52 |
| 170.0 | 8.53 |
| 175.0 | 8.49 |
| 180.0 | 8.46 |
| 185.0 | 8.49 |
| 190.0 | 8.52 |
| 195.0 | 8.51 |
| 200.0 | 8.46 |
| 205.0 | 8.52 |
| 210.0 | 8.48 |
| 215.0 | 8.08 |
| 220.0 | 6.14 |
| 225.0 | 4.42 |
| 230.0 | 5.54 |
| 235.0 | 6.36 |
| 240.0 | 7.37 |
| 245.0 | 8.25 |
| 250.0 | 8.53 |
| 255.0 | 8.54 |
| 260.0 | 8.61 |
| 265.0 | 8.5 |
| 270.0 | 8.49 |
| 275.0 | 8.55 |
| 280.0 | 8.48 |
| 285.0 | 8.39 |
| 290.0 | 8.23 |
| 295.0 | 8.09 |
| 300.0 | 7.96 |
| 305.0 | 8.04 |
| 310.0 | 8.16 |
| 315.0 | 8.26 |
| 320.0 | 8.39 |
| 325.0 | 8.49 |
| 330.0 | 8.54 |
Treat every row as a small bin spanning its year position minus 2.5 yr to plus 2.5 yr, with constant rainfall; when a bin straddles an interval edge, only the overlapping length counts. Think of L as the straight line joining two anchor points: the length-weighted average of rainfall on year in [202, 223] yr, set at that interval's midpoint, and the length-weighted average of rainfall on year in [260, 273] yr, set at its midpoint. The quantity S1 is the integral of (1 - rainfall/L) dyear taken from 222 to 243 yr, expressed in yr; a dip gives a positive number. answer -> 5.4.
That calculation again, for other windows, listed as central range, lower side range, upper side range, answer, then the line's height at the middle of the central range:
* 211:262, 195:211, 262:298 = 7.46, 8.45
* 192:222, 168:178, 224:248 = -2.44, 7.45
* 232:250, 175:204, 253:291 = 2.21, 8.49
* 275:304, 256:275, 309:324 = 0.62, 8.43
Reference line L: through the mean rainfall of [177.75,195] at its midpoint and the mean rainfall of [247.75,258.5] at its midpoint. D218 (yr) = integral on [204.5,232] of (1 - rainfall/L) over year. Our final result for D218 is 5.6 yr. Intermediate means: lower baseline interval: 8.49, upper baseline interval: 8.54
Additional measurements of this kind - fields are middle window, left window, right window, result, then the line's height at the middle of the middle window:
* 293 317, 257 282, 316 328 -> 1.0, 8.46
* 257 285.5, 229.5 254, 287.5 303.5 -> -2.6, 7.79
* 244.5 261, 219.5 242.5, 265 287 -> -3.1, 7.17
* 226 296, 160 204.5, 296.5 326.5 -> 3.4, 8.32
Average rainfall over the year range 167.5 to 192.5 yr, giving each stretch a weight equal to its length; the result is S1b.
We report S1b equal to 8.5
